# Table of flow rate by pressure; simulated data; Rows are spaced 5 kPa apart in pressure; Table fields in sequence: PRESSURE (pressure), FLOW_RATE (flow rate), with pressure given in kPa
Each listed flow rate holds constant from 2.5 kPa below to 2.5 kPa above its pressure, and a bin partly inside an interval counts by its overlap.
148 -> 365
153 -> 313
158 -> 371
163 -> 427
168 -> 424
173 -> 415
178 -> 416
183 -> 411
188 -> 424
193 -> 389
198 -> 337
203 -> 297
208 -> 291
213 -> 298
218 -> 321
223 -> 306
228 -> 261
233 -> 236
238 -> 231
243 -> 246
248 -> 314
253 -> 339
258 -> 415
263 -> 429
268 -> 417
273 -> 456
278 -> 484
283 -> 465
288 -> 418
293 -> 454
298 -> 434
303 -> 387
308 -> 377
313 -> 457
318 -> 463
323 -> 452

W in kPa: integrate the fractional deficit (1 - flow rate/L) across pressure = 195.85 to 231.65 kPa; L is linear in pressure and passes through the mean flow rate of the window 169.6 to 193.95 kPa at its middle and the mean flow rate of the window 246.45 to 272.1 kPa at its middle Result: 9.26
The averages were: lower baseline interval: 413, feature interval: 299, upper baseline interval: 390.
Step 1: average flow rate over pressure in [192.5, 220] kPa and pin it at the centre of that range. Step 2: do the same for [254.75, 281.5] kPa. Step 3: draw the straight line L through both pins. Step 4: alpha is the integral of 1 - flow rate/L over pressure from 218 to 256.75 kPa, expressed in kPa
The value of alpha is 9.68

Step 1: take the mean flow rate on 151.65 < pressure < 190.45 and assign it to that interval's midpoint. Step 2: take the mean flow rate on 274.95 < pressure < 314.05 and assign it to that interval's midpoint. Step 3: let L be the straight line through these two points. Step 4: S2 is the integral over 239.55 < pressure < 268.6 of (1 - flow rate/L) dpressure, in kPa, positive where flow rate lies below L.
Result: 4.9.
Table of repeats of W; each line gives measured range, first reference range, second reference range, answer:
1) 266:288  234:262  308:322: -5.0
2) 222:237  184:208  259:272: 5.0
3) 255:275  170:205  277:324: -0.2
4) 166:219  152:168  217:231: -4.4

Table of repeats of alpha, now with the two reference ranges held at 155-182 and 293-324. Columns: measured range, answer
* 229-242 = 5.60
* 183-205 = 2.33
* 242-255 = 3.59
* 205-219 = 3.84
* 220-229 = 2.76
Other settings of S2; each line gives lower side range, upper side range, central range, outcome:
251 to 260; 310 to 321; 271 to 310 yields -1.2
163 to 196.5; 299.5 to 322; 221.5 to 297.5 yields 9.4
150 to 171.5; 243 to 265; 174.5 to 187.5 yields -1.2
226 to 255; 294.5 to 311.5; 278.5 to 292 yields -3.0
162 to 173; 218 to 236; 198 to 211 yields 1.1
